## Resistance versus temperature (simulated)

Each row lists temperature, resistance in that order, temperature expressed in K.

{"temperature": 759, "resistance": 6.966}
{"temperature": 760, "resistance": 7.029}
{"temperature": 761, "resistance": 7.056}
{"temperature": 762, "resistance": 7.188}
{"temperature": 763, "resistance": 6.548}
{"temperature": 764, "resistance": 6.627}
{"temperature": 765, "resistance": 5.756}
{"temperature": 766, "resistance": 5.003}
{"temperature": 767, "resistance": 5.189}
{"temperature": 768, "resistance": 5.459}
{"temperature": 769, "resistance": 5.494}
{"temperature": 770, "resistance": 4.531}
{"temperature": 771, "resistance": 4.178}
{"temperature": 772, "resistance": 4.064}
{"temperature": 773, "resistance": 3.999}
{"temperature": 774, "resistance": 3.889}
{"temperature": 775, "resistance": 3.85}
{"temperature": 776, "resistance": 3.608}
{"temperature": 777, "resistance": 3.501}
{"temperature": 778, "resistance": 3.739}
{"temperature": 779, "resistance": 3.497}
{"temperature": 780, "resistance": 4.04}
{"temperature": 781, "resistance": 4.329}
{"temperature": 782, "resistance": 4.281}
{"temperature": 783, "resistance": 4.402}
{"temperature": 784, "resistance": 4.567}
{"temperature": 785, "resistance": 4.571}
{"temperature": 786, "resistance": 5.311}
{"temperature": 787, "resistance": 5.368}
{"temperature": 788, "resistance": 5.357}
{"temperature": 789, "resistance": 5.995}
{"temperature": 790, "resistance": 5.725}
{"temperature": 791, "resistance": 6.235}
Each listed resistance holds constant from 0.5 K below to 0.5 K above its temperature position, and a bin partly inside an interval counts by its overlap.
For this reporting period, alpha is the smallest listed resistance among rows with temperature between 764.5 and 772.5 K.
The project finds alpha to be 4.064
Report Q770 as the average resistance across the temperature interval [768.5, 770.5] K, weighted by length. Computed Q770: 5.01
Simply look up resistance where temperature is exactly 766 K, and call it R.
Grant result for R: 5.003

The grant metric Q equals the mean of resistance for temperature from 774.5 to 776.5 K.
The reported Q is 3.73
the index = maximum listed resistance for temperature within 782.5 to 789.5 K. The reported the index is 5.995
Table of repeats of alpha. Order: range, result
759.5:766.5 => 5.003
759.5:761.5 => 7.029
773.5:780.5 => 3.497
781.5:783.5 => 4.281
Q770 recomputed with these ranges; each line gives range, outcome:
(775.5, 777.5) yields 3.55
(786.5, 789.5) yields 5.57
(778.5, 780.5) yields 3.77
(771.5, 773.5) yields 4.03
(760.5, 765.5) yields 6.63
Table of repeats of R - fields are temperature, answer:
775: 3.85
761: 7.056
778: 3.739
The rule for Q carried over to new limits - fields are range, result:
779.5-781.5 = 4.18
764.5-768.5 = 5.35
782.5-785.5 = 4.51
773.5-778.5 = 3.72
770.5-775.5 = 4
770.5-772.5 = 4.12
